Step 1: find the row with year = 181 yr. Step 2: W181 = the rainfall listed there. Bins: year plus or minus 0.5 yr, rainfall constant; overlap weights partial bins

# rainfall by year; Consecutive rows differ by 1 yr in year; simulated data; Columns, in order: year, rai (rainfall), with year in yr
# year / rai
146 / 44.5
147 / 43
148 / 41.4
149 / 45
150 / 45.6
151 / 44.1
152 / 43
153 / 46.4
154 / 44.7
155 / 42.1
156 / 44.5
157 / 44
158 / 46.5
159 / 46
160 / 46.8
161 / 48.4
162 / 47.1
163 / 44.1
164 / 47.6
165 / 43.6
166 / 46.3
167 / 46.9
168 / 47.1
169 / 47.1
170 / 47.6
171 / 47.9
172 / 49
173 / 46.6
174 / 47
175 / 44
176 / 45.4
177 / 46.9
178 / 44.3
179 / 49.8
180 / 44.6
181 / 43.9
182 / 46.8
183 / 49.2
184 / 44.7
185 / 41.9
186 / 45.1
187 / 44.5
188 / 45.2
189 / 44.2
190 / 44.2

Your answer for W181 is 43.9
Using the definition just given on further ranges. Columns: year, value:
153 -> 46.4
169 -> 47.1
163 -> 44.1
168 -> 47.1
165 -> 43.6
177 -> 46.9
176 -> 45.4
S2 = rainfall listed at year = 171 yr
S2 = 47.9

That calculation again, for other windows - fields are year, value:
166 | 46.3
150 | 45.6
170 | 47.6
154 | 44.7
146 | 44.5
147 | 43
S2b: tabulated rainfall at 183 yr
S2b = 49.2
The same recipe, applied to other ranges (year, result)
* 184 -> 44.7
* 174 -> 47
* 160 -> 46.8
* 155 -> 42.1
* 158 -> 46.5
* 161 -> 48.4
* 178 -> 44.3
